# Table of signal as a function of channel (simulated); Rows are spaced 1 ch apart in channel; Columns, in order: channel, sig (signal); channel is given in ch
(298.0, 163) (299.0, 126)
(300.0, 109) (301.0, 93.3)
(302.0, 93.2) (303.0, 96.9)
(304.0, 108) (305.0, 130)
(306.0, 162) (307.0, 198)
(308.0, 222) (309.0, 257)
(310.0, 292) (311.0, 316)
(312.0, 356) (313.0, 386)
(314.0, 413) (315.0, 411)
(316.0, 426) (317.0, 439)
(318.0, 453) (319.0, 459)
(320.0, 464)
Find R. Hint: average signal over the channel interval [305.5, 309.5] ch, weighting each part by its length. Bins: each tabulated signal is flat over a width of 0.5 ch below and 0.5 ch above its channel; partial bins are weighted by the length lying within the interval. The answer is 210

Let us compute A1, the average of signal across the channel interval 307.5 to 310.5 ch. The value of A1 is 257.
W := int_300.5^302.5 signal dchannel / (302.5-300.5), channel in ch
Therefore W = 93.2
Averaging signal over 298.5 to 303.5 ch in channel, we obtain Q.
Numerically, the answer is 104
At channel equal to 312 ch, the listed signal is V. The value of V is 356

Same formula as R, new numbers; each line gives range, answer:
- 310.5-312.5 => 336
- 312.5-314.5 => 400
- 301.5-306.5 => 118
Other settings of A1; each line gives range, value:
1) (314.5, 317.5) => 425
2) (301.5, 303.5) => 95.1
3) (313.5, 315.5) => 412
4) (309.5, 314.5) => 353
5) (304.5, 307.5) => 163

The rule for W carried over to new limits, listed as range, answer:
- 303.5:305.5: 119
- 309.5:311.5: 304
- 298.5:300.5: 118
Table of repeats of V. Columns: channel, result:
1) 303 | 96.9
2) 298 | 163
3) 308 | 222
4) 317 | 439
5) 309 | 257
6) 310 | 292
